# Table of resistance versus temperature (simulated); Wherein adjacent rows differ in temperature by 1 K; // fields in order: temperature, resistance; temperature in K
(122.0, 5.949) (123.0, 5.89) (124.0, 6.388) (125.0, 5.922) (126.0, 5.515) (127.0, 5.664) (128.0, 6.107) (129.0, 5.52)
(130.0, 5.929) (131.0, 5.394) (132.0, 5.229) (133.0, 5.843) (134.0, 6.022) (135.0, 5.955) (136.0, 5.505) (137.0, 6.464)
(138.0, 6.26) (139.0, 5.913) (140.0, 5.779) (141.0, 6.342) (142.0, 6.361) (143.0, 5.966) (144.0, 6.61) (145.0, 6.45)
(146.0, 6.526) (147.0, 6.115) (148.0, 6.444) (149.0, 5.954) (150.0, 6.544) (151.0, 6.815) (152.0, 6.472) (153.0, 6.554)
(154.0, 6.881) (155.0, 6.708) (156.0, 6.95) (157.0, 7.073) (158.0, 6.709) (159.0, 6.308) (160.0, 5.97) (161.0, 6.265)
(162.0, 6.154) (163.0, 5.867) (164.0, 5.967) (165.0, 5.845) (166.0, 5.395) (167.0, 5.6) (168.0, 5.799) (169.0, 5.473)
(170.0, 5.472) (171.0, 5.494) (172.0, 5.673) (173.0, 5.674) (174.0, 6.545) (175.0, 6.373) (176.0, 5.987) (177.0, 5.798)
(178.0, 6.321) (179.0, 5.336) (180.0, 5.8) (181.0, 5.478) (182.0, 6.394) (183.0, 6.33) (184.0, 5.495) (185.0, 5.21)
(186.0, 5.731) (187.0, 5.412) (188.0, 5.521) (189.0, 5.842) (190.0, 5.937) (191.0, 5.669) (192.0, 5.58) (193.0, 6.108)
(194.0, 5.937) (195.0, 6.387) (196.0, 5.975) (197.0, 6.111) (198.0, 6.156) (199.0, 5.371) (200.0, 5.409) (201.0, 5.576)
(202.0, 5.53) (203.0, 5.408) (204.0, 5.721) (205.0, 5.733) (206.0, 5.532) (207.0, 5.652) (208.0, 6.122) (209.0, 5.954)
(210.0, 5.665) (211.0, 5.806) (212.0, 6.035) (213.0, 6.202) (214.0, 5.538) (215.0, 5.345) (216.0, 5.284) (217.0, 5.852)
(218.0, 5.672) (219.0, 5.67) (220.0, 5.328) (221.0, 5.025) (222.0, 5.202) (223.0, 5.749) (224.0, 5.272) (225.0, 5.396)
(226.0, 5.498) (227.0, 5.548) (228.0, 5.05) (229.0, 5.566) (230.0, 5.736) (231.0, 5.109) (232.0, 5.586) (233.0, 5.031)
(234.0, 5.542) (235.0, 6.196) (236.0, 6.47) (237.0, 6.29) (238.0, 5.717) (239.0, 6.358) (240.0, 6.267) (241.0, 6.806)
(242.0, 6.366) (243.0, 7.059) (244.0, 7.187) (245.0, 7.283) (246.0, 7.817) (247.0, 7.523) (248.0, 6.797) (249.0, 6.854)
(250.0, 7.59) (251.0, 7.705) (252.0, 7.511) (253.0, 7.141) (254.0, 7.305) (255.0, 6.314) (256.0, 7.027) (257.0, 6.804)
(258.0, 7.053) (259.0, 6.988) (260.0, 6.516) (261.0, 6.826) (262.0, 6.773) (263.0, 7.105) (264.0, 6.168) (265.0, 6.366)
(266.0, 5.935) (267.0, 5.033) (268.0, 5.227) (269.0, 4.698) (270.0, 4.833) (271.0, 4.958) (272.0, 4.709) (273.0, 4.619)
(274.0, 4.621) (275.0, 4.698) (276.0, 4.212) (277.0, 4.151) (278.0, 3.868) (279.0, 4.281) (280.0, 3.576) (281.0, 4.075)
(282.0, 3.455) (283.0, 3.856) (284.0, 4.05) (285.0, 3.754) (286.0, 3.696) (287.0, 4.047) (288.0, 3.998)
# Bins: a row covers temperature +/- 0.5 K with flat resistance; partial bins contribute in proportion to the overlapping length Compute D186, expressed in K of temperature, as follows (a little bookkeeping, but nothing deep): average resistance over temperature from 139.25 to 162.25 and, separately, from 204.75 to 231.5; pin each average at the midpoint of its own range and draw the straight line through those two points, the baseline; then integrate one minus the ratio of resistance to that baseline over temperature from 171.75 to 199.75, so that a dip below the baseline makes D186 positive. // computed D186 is 0.6 K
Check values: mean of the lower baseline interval 6.43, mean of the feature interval 5.86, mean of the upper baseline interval 5.57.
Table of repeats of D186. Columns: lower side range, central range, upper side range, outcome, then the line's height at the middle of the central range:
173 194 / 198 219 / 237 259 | 2.0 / 6.28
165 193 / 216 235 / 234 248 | 2.9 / 6.45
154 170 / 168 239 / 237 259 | 8.9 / 6.54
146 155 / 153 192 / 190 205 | 1.3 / 6.16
